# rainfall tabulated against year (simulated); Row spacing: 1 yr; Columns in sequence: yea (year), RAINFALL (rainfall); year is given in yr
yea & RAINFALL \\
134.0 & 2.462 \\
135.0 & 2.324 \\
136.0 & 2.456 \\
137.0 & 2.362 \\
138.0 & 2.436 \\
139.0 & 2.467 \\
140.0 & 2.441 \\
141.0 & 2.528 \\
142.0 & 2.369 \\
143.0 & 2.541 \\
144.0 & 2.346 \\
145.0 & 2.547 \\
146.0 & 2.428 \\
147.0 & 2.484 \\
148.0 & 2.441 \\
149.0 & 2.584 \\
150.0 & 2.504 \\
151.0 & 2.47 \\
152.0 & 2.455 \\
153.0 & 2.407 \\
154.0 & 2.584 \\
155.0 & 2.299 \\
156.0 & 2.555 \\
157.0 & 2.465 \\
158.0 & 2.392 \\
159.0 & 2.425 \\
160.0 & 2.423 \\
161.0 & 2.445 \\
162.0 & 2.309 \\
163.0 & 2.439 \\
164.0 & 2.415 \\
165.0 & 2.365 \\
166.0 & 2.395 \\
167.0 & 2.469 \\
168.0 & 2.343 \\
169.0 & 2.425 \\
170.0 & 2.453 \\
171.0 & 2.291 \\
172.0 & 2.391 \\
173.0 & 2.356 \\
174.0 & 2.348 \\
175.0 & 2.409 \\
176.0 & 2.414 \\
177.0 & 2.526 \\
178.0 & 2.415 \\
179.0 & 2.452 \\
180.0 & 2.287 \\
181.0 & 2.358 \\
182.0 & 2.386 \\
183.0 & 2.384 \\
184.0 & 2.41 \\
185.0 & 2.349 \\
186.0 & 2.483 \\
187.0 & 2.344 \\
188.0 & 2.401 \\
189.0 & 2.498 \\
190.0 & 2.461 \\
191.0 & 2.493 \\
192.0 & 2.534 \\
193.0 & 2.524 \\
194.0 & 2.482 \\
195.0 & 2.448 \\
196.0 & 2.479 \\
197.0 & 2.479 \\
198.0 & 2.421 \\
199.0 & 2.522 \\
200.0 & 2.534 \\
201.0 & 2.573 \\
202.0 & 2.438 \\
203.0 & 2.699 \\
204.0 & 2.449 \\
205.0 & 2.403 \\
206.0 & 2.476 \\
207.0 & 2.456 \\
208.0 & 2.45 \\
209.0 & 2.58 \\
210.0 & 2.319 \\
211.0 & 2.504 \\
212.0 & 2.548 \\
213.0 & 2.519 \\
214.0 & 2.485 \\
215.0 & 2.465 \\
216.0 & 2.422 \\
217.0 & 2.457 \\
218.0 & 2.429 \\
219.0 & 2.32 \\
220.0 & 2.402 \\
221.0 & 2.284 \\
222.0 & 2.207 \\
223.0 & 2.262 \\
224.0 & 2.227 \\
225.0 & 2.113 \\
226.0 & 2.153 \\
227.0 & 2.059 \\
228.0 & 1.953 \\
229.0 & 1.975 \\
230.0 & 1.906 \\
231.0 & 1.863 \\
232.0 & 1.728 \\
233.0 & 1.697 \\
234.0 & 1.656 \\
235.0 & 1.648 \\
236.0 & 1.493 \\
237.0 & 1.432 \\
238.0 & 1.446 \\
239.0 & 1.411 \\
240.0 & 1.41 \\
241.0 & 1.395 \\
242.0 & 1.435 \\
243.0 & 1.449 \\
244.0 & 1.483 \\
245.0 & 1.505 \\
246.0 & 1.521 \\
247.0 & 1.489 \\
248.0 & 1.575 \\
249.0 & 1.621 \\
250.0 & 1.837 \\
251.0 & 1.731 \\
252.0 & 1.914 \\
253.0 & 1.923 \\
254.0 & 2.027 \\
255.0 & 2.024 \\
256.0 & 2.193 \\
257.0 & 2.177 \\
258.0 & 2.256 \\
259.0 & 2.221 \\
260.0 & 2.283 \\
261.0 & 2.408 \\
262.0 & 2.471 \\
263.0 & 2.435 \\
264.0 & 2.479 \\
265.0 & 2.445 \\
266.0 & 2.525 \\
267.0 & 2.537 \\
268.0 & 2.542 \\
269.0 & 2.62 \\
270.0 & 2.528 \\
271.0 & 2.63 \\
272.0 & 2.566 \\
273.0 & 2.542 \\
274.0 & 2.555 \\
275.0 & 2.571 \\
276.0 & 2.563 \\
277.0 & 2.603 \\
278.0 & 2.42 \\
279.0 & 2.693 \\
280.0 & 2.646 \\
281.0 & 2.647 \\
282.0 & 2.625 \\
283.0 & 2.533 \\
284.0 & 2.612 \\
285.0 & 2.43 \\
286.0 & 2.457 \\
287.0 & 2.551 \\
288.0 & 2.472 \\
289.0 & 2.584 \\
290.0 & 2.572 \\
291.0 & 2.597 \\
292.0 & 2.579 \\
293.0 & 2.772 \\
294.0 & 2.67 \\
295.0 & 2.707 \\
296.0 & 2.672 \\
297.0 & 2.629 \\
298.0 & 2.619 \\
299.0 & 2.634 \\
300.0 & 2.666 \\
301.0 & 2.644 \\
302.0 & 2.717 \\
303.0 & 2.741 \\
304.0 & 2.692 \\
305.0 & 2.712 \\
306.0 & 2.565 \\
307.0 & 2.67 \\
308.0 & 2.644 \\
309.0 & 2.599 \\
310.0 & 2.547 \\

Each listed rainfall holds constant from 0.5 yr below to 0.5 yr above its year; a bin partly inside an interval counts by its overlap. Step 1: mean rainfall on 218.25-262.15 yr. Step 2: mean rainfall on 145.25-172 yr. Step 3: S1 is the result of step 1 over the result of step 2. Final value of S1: 0.77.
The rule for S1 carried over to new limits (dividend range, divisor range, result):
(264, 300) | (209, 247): 1.31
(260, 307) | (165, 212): 1.06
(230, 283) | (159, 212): 0.85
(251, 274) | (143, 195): 0.96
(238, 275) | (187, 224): 0.84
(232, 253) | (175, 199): 0.64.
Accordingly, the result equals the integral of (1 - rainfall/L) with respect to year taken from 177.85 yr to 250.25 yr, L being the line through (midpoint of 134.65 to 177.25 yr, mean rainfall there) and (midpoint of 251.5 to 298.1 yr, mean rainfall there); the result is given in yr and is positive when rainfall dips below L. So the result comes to 8.60 yr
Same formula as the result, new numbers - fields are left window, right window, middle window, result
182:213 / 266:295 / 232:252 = 7.7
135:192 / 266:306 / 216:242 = 6.2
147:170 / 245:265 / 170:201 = -1.5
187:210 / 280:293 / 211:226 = 0.8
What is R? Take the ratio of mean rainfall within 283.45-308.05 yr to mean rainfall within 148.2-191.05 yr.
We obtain 1.1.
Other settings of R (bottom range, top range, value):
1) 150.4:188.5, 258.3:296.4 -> 1.06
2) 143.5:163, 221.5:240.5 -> 0.74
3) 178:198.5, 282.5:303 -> 1.07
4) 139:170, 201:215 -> 1.02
